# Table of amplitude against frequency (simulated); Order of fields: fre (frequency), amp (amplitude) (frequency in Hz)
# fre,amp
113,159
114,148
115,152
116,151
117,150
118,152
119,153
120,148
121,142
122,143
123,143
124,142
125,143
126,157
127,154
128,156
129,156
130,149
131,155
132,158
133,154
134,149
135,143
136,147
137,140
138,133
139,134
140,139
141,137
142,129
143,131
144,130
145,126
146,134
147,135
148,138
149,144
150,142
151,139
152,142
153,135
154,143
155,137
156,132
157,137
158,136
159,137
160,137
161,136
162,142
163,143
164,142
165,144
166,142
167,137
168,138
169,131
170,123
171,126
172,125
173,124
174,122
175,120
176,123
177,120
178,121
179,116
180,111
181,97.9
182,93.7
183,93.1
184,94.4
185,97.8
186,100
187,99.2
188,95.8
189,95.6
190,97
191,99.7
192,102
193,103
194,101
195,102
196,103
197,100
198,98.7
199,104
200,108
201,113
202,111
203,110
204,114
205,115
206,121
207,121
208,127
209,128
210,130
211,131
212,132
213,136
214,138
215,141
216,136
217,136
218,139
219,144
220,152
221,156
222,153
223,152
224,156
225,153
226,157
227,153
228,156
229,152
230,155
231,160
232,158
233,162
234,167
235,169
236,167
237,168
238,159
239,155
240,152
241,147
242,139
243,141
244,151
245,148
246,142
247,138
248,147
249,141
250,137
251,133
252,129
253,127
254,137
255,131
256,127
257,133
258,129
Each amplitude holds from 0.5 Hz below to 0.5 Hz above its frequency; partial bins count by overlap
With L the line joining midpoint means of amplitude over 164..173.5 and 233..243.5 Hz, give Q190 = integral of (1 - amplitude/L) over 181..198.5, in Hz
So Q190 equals 5.18 Hz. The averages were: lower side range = 133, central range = 98.6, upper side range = 157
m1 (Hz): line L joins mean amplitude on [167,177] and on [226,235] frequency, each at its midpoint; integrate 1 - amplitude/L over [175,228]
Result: 8.5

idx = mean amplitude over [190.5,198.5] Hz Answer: 101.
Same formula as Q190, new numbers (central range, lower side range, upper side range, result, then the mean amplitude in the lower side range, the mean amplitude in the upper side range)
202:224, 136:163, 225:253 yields 1.9 Hz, 137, 151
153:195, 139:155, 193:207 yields 0.9 Hz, 136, 108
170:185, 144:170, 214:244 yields 3.0 Hz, 138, 153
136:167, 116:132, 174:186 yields -2.0 Hz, 150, 108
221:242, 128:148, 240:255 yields -2.5 Hz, 141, 140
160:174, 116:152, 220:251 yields 1.2 Hz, 144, 153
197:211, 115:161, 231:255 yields 2.9 Hz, 143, 148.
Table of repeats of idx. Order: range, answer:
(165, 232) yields 124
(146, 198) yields 121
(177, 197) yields 102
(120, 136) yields 149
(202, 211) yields 121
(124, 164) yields 141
